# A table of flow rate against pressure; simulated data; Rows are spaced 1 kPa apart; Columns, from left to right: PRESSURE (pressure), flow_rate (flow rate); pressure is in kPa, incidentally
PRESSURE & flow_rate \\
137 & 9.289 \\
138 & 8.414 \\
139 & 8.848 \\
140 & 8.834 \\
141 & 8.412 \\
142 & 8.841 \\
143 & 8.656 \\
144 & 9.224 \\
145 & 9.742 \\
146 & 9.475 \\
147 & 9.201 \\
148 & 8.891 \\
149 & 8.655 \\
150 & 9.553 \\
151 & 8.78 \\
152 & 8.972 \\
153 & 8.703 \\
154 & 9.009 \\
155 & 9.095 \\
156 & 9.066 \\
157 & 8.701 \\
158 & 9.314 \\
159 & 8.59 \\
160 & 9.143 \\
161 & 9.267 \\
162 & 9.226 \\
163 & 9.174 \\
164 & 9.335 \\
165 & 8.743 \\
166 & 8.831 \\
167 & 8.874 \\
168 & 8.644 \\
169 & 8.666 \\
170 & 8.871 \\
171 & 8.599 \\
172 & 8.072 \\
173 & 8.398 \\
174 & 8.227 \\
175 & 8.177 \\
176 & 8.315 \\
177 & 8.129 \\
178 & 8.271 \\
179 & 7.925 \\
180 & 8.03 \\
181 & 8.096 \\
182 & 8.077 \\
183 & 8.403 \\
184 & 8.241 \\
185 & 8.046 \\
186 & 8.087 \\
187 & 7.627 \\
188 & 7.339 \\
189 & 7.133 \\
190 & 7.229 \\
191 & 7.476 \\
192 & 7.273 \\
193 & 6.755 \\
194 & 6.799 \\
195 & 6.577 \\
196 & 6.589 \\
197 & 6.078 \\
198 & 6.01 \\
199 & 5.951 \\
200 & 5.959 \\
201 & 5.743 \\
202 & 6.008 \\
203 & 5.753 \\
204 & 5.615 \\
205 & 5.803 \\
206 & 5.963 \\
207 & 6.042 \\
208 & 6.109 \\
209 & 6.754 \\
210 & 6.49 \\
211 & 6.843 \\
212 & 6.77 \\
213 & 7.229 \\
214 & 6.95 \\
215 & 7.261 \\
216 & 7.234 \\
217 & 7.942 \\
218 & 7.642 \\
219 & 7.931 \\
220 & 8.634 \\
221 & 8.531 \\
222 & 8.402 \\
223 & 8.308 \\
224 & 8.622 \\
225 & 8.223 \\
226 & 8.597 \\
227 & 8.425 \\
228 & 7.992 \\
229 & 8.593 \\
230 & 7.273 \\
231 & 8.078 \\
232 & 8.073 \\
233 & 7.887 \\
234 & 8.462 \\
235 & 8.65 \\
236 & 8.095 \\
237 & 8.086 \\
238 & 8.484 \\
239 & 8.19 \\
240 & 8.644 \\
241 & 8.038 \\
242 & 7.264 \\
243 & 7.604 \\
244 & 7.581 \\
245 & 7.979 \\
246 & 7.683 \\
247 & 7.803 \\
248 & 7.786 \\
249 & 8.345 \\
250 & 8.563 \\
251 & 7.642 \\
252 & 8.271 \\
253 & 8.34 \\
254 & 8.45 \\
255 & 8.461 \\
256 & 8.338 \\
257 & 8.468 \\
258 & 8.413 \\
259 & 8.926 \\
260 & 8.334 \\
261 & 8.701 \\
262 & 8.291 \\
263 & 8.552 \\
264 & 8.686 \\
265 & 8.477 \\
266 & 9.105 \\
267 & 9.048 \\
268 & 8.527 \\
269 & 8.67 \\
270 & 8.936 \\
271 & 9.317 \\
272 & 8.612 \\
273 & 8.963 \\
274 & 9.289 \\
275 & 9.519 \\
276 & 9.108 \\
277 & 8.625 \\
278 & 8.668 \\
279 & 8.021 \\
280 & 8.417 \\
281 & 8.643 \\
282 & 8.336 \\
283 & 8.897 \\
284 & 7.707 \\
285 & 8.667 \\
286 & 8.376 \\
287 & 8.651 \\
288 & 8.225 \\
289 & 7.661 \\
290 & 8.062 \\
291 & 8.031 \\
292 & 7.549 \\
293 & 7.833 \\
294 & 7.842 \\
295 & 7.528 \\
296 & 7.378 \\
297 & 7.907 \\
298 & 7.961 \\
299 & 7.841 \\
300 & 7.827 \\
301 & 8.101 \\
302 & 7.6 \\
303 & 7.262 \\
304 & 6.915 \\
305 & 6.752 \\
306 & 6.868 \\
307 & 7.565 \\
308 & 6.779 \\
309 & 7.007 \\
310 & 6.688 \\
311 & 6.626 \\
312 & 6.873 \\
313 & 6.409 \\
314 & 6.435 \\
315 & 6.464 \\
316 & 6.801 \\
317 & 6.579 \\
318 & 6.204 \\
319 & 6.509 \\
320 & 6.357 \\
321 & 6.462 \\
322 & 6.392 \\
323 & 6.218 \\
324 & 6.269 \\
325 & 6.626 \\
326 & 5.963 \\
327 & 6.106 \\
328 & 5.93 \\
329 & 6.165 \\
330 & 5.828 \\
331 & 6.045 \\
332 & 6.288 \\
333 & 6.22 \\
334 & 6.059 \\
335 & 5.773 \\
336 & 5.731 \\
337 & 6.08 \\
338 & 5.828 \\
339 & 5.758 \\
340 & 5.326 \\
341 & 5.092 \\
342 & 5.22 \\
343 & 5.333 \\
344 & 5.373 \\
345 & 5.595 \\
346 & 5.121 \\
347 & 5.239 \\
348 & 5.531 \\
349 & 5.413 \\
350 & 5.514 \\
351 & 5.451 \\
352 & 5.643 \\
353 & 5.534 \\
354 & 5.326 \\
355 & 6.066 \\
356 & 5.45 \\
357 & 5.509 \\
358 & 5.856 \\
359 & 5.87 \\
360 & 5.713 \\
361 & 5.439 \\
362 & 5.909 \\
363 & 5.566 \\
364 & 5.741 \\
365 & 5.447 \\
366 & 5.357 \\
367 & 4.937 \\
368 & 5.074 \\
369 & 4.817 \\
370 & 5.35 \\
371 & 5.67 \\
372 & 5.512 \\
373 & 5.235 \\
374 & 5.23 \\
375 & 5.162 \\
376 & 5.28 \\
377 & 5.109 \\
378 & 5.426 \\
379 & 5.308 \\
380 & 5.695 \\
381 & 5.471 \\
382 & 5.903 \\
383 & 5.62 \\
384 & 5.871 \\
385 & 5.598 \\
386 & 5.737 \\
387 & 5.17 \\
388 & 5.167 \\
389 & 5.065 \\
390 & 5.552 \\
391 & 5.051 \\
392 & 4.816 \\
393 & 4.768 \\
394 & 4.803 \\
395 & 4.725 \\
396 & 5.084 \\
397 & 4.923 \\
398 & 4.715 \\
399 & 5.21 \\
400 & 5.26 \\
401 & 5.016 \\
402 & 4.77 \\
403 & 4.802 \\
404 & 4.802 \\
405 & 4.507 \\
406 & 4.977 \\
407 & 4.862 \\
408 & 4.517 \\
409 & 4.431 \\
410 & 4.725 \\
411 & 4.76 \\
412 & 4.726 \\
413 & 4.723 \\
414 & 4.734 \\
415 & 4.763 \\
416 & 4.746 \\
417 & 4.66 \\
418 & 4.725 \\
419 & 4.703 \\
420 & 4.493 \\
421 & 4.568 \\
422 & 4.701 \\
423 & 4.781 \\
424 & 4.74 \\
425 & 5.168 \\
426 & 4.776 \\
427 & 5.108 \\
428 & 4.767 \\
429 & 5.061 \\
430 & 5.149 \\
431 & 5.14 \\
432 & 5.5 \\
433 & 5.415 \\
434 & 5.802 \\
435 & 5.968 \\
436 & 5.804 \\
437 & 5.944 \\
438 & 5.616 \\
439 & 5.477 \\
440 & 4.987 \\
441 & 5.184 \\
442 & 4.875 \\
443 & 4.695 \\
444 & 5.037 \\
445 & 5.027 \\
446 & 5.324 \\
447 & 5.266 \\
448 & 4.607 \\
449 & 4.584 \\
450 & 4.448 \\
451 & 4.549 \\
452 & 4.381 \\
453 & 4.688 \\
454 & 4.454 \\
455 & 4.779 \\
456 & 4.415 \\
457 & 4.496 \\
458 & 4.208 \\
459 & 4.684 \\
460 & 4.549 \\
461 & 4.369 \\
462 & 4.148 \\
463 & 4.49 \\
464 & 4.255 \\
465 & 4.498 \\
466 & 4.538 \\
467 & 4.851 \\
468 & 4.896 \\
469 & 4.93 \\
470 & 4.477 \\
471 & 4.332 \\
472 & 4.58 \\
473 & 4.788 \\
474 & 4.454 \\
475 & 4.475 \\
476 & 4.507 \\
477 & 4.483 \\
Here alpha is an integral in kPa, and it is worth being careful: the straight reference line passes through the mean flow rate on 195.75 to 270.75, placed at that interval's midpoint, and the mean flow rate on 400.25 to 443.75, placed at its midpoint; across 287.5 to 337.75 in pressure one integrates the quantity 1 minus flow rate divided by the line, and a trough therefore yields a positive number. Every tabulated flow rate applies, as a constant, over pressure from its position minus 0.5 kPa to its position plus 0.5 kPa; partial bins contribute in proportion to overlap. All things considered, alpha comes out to -1.9 kPa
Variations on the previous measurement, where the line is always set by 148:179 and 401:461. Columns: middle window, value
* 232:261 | -2.4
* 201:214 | 2.9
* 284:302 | -2.8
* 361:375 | 1.0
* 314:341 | 1.1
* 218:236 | -0.9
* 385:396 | 0.7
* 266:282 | -3.7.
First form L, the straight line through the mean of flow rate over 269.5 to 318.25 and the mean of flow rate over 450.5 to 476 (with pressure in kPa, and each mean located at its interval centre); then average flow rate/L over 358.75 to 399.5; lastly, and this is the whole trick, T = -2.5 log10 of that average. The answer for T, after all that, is 0.16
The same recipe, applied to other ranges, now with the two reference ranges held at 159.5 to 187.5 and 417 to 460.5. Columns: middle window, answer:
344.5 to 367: 0.09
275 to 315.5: -0.13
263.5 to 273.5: -0.22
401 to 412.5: 0.14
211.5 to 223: 0.03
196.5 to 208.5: 0.34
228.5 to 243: -0.06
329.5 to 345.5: 0.10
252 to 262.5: -0.15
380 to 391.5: 0.03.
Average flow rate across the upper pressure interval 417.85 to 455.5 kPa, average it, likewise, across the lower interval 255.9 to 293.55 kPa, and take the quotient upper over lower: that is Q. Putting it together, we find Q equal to 0.59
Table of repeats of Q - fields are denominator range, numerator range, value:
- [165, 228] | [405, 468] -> 0.65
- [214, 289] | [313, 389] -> 0.69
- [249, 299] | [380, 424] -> 0.59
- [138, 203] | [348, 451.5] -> 0.63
